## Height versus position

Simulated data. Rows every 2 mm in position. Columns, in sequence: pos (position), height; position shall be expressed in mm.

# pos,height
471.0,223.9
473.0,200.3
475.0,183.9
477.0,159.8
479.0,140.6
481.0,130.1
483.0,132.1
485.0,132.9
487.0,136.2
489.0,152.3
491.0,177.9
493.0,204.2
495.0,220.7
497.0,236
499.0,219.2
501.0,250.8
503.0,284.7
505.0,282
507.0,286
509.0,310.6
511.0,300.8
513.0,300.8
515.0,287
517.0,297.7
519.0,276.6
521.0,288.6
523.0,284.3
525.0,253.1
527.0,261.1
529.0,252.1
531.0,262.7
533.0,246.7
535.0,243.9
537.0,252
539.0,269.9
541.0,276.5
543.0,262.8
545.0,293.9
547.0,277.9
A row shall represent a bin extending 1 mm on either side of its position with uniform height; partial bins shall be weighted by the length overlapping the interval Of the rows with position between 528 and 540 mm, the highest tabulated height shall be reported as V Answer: 269.9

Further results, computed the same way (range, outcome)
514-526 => 297.7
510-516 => 300.8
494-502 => 250.8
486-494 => 204.2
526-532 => 262.7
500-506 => 284.7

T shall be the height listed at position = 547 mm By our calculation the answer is 277.9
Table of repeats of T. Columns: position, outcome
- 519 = 276.6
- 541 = 276.5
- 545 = 293.9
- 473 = 200.3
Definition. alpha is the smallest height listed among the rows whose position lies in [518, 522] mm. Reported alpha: 276.6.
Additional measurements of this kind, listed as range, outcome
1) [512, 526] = 253.1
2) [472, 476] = 183.9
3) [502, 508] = 282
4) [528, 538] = 243.9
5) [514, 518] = 287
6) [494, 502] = 219.2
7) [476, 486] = 130.1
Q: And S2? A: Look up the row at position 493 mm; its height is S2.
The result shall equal 204.2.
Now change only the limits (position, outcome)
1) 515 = 287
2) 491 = 177.9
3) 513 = 300.8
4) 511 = 300.8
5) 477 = 159.8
